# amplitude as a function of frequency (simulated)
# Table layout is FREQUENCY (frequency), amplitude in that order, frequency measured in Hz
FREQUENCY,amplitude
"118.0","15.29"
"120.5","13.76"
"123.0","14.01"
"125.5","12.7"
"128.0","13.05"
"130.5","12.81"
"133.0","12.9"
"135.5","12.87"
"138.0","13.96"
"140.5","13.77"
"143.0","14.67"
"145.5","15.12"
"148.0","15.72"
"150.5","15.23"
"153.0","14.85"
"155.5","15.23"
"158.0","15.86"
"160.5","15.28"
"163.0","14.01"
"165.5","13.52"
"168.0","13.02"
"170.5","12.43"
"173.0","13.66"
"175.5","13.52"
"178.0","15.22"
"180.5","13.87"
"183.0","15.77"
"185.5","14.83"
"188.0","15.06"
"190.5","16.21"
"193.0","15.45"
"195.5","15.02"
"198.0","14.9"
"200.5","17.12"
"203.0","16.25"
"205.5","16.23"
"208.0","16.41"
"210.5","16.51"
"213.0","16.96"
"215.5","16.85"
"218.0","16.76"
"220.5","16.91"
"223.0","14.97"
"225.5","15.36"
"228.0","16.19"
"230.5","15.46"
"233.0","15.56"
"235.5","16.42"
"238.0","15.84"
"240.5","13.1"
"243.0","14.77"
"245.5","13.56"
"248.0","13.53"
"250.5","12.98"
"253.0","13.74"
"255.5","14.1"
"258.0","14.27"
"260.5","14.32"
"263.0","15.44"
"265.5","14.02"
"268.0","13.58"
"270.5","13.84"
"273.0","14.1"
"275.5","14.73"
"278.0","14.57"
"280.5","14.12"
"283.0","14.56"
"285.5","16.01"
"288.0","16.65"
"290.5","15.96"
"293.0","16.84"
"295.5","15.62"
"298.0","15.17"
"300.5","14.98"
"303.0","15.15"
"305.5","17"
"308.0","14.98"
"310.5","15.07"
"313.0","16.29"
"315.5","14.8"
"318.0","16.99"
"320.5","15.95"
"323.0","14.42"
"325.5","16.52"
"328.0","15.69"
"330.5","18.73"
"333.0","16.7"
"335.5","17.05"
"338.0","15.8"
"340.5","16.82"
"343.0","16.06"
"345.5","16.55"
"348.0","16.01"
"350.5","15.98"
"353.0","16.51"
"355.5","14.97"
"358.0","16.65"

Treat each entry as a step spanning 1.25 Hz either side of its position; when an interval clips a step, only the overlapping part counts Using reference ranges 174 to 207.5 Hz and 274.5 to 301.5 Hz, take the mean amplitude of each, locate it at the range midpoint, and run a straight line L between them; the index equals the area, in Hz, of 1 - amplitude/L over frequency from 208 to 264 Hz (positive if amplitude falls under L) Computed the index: 0.7 Hz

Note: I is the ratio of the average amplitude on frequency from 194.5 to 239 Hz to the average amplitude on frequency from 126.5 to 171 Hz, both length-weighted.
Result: 1.14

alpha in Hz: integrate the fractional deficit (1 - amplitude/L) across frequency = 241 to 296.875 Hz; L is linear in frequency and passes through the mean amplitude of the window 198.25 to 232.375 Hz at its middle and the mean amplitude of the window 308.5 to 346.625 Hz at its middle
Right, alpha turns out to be 5.7 Hz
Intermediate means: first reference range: 16.3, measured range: 14.6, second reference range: 16.2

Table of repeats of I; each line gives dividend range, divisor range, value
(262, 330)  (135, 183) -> 1.07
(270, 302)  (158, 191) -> 1.06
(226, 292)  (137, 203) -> 0.99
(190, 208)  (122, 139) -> 1.21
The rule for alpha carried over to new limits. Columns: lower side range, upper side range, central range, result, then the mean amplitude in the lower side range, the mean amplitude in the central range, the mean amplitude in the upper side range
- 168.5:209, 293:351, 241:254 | 1.5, 15.1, 13.7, 16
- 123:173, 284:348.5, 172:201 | -1.0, 14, 15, 16.1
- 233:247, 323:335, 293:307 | 0.3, 14.8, 15.7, 16.7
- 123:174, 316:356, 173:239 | -4.4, 14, 15.7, 16.3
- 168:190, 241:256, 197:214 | -2.8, 14.3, 16.4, 13.7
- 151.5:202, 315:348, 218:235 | -0.7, 14.8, 15.8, 16.3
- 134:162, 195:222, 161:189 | 2.5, 14.8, 14.1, 16.4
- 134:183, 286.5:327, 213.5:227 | -1.2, 14.3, 16.2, 15.8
